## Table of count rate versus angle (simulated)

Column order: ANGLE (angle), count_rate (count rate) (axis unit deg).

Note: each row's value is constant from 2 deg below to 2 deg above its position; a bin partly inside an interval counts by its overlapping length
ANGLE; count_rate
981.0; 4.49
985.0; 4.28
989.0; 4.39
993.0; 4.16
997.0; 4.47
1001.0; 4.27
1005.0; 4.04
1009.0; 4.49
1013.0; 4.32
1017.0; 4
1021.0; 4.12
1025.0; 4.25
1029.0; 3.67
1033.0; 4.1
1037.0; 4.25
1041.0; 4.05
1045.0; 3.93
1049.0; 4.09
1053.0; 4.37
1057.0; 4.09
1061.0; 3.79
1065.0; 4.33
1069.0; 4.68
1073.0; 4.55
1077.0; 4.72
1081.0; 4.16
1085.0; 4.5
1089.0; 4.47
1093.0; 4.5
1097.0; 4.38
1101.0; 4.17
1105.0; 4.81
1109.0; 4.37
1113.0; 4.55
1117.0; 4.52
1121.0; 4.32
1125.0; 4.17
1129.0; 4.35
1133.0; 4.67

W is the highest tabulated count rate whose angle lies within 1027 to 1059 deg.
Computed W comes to 4.37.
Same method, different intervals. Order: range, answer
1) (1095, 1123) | 4.81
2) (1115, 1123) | 4.52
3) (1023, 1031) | 4.25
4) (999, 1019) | 4.49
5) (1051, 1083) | 4.72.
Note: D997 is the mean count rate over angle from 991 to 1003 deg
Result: 4.3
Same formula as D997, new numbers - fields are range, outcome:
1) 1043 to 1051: 4.01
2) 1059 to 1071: 4.27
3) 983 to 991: 4.33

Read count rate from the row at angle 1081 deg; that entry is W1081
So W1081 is 4.16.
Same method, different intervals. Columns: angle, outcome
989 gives 4.39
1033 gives 4.1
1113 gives 4.55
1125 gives 4.17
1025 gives 4.25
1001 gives 4.27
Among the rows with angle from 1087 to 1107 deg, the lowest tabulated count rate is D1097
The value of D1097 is 4.17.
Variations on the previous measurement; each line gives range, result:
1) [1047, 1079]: 3.79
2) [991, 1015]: 4.04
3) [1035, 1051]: 3.93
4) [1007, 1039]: 3.67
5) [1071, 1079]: 4.55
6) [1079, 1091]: 4.16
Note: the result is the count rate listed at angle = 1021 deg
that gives 4.12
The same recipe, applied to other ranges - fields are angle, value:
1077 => 4.72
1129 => 4.35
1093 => 4.5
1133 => 4.67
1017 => 4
